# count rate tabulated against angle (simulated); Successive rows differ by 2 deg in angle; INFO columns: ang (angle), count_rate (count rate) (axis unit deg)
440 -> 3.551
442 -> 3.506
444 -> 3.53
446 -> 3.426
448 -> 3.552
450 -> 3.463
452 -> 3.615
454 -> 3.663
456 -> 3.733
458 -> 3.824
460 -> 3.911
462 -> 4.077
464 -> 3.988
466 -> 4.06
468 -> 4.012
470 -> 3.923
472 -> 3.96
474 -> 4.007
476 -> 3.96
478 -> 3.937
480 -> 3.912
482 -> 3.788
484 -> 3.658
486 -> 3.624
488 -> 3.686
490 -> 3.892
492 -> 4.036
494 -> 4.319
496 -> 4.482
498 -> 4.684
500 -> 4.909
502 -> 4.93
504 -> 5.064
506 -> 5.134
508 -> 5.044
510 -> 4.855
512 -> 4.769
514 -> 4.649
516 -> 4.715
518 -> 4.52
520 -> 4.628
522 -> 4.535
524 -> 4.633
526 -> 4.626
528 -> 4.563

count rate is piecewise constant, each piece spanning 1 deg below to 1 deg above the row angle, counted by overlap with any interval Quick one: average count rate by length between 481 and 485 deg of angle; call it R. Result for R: 3.72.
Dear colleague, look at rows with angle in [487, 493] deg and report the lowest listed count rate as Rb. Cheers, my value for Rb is 3.686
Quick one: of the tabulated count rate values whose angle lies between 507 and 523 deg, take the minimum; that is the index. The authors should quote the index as 4.52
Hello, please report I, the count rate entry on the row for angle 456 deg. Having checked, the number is 3.733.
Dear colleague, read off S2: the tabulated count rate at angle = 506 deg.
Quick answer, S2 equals 5.134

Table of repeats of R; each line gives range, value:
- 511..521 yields 4.66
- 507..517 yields 4.81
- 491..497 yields 4.28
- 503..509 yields 5.08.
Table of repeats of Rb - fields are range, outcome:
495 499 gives 4.482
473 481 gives 3.912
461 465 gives 3.988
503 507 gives 5.064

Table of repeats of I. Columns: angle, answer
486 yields 3.624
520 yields 4.628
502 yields 4.93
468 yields 4.012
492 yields 4.036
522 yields 4.535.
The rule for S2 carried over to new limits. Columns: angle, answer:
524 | 4.633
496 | 4.482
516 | 4.715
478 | 3.937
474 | 4.007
